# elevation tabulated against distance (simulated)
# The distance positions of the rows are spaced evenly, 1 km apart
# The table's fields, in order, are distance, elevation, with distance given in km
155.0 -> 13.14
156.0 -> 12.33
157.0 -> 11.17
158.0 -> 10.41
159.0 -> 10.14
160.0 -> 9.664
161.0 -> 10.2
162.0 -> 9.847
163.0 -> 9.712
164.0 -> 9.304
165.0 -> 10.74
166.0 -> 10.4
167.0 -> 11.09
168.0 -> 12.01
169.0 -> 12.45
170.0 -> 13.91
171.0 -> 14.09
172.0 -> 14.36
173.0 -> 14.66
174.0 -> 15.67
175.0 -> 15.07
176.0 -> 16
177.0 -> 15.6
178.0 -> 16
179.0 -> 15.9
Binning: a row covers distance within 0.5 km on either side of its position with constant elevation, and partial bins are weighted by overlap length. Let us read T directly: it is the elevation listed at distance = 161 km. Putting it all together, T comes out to 10.2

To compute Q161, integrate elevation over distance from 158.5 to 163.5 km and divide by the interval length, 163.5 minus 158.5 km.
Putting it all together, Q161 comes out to 9.91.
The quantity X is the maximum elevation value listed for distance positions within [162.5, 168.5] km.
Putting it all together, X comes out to 12.01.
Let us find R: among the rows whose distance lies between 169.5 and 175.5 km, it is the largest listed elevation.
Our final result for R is 15.67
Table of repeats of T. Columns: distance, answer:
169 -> 12.45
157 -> 11.17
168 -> 12.01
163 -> 9.712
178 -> 16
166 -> 10.4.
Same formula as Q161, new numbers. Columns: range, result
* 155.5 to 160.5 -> 10.7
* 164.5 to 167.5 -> 10.7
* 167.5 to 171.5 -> 13.1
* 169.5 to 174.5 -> 14.5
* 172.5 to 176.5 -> 15.3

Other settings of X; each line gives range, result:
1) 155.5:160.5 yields 12.33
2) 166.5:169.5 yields 12.45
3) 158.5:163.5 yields 10.2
